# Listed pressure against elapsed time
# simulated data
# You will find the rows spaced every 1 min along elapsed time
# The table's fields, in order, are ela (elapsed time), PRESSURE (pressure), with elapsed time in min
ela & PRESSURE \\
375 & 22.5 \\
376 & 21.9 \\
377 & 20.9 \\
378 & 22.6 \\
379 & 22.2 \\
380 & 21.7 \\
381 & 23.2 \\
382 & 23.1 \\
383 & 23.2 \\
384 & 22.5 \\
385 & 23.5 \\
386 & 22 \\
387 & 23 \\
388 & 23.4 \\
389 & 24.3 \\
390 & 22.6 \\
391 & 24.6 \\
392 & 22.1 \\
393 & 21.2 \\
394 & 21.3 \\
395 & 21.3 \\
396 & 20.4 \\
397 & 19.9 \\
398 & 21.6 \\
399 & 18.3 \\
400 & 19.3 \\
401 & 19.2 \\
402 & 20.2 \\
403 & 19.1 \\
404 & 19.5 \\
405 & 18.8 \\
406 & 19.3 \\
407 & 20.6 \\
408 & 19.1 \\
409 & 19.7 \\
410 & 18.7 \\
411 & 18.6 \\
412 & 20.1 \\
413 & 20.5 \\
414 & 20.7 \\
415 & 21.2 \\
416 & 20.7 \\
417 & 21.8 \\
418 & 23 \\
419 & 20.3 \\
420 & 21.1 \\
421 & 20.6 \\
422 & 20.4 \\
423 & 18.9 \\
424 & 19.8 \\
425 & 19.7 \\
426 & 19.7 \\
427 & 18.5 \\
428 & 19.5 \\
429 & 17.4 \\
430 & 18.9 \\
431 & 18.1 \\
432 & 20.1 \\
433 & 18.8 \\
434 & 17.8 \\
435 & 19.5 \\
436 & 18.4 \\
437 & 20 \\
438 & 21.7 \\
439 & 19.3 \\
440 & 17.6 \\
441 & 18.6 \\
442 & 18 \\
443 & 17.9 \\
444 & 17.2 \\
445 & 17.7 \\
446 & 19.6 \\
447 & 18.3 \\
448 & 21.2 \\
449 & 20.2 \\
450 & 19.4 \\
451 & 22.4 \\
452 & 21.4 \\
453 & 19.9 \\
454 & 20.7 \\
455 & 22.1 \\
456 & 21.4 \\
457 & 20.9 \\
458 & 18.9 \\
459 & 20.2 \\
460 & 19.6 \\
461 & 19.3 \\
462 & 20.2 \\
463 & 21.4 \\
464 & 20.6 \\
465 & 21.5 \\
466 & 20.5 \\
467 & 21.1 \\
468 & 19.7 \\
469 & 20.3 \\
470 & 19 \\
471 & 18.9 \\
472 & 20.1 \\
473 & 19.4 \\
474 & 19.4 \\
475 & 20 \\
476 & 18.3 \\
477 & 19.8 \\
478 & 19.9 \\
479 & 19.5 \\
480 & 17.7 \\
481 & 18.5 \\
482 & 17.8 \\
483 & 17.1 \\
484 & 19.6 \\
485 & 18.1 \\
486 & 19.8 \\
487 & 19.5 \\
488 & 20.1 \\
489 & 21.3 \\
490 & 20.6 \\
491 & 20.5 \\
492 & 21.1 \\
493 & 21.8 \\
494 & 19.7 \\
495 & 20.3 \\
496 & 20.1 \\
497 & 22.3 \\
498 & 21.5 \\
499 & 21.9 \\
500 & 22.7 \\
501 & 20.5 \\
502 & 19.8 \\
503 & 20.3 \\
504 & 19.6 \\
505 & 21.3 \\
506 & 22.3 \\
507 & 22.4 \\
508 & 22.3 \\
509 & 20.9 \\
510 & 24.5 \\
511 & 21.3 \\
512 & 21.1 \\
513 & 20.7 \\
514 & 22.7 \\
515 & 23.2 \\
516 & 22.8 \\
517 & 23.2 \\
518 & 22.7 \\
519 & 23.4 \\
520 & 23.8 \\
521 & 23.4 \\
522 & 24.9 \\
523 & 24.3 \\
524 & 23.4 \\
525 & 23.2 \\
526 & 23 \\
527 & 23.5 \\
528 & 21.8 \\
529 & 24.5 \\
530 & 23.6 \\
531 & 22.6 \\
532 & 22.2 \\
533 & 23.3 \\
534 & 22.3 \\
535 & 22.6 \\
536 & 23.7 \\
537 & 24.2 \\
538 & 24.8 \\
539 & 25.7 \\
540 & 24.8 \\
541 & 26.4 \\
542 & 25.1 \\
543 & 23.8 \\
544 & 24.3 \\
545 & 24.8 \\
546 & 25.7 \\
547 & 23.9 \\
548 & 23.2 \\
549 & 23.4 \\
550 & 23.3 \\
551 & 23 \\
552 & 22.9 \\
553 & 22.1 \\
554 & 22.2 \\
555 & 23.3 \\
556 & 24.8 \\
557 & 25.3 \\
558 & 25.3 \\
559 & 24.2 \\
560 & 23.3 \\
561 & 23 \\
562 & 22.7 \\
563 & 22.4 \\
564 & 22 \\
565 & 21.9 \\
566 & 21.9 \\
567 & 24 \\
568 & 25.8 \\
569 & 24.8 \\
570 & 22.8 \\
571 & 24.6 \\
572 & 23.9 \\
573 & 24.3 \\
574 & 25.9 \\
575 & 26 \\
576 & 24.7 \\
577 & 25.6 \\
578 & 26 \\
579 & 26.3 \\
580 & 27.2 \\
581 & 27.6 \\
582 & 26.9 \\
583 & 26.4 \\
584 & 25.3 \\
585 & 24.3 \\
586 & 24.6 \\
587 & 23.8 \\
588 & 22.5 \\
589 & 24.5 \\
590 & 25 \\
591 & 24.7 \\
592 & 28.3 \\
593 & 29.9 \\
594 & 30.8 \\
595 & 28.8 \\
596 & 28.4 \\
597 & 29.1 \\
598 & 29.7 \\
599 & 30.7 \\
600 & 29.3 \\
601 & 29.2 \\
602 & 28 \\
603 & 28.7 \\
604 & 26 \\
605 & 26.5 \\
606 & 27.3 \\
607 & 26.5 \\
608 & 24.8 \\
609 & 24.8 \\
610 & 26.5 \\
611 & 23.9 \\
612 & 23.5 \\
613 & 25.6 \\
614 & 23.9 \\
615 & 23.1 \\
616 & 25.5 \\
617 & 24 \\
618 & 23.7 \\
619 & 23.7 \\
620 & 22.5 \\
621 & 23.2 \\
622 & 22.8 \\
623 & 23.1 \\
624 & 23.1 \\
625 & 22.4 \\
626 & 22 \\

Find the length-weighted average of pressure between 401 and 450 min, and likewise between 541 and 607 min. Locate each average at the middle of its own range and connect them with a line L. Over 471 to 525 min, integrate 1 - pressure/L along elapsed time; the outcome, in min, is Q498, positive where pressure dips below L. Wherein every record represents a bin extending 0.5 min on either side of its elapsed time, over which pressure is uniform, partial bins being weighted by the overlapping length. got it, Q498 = 3.3 min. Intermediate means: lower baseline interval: 19.5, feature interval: 21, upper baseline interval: 25.3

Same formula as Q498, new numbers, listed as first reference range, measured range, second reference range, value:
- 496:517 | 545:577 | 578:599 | 1.6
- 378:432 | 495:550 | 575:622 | 2.4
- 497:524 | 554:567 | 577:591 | 0.6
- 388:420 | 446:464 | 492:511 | 0.5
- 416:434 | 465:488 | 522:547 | 2.5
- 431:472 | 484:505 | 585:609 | 1.3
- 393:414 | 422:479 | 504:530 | 3.9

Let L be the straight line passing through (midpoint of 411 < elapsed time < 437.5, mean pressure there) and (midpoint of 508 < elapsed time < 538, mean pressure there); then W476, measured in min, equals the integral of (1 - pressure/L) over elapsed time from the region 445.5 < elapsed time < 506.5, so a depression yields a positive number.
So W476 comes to 3.7 min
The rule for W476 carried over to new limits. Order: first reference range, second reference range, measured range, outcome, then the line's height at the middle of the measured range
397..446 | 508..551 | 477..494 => 1.8 min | 21.8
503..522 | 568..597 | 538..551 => -0.3 min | 24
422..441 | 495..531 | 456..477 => 0.5 min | 20.5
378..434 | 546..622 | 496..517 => 1.4 min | 23.2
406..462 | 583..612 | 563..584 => 0.7 min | 25.8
